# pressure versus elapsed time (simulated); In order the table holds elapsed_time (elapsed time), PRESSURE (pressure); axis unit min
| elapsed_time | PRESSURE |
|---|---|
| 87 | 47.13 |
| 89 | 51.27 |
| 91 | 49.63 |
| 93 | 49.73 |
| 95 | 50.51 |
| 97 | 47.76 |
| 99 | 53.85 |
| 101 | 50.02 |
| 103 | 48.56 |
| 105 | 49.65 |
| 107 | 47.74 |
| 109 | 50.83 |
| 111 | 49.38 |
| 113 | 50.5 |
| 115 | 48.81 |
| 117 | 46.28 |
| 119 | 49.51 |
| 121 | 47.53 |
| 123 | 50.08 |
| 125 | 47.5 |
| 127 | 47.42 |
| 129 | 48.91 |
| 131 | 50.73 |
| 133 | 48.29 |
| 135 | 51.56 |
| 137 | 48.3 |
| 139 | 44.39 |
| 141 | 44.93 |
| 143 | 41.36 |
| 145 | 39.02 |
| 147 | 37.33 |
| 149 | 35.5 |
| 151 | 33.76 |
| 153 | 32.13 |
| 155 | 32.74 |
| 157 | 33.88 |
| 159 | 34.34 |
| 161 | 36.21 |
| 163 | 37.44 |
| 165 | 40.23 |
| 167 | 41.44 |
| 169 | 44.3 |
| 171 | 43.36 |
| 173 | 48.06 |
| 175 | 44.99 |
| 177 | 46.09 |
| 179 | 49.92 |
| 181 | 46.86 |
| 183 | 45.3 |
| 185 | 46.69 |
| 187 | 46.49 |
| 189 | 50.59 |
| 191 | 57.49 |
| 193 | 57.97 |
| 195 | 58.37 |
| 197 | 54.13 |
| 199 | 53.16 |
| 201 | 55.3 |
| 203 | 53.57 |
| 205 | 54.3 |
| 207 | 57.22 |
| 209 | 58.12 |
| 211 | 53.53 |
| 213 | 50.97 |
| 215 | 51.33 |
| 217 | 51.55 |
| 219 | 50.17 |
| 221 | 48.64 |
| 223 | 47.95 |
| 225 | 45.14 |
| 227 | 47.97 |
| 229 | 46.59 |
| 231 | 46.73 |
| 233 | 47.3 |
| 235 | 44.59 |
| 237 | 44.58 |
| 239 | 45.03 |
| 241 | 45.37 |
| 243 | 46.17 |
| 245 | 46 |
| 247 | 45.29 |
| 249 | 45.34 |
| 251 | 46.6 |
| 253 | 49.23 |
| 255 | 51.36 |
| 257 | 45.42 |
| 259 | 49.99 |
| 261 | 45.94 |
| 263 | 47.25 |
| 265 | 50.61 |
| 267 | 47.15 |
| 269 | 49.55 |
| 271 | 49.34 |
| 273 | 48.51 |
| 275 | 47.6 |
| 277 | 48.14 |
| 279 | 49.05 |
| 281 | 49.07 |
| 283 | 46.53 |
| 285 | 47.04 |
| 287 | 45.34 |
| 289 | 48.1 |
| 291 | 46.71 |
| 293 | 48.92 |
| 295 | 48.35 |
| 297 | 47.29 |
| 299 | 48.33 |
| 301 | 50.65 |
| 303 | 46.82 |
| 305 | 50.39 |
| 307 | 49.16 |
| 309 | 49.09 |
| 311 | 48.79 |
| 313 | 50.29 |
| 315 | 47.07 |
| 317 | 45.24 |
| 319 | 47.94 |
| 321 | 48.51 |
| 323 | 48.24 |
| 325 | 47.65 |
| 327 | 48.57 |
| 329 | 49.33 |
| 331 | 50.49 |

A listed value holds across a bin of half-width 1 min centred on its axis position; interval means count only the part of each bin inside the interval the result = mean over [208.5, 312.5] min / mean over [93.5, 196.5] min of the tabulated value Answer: 1.05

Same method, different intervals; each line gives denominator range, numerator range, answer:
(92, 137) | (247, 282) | 0.98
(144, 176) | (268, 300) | 1.25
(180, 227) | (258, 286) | 0.93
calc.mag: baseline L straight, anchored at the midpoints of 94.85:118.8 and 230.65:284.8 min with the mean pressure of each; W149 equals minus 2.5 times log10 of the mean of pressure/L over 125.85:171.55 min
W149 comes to 0.19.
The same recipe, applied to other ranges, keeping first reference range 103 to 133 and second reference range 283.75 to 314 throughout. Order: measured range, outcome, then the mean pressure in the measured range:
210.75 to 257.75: 0.023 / 47.5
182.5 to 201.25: -0.085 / 52.6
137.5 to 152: 0.222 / 39.8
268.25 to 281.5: -0.007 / 48.7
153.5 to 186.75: 0.163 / 41.9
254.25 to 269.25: 0.003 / 48.3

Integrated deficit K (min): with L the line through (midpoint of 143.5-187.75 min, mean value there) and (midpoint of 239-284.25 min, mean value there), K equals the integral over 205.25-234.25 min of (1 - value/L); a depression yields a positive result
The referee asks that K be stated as -3.7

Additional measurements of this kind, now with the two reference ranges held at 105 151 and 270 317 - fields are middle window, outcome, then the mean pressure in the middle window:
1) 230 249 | 0.8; 45.7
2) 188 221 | -4.8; 54.1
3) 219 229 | 0.0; 47.6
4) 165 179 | 0.6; 44.8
